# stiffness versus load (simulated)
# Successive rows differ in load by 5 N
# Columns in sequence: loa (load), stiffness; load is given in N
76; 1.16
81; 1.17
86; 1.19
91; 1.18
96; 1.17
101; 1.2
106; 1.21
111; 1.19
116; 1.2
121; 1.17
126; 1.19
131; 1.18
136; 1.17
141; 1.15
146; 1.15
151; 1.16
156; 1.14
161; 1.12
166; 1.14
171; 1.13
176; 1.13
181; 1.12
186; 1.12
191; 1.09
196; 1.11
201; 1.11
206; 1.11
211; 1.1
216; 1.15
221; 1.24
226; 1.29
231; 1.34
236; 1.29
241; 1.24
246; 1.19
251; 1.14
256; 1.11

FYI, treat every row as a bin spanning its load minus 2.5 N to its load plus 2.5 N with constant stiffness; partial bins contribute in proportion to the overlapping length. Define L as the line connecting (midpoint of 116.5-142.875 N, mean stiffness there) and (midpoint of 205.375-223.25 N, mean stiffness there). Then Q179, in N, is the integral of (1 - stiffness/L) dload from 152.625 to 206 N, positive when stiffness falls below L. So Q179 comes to 1.9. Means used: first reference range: 1.17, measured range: 1.12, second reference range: 1.15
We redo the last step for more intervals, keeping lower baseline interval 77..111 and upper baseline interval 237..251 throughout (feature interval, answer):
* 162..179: 0.94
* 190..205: 1.21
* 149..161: 0.52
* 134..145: 0.32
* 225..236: -0.96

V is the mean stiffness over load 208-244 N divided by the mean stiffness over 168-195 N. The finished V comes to 1.1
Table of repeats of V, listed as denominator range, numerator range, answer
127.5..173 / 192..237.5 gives 1.03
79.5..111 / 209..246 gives 1.04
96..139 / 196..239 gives 1.01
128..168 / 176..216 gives 0.97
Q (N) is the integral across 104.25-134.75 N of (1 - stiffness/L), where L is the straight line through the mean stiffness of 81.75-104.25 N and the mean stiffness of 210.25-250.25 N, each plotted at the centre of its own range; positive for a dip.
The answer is 0.1 N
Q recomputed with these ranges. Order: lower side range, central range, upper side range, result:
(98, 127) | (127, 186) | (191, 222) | 0.9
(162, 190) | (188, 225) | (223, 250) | 1.8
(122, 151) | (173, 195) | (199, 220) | 0.5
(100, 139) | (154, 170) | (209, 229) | 0.8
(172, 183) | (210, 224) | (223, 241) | 0.8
